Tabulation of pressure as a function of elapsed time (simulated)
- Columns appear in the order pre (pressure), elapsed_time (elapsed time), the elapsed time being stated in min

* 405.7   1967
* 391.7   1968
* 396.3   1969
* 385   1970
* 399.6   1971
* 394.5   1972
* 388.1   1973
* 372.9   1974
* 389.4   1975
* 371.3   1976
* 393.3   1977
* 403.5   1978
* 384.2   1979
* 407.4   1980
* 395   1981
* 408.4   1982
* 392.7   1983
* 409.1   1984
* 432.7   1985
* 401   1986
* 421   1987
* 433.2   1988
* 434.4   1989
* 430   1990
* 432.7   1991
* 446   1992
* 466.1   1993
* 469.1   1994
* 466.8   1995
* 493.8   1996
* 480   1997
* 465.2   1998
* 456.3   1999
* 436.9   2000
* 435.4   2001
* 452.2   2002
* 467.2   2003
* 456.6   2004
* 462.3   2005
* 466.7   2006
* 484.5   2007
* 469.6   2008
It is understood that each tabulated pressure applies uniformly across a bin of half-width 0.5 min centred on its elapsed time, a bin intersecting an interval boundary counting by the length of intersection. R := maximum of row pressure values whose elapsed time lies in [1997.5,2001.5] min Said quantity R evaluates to 465.2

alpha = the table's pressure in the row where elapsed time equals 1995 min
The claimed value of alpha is 466.8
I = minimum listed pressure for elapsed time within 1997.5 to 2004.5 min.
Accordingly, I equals 435.4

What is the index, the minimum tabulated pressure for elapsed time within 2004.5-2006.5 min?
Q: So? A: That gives 462.3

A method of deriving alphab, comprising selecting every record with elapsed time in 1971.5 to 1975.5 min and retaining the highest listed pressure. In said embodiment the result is 394.5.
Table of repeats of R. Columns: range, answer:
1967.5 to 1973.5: 399.6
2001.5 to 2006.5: 467.2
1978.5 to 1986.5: 432.7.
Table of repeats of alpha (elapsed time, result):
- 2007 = 484.5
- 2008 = 469.6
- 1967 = 405.7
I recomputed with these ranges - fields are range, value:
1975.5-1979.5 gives 371.3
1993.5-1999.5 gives 456.3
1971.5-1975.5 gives 372.9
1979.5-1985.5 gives 392.7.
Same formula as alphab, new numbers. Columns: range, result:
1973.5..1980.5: 407.4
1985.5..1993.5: 466.1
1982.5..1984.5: 409.1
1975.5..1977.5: 393.3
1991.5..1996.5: 493.8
